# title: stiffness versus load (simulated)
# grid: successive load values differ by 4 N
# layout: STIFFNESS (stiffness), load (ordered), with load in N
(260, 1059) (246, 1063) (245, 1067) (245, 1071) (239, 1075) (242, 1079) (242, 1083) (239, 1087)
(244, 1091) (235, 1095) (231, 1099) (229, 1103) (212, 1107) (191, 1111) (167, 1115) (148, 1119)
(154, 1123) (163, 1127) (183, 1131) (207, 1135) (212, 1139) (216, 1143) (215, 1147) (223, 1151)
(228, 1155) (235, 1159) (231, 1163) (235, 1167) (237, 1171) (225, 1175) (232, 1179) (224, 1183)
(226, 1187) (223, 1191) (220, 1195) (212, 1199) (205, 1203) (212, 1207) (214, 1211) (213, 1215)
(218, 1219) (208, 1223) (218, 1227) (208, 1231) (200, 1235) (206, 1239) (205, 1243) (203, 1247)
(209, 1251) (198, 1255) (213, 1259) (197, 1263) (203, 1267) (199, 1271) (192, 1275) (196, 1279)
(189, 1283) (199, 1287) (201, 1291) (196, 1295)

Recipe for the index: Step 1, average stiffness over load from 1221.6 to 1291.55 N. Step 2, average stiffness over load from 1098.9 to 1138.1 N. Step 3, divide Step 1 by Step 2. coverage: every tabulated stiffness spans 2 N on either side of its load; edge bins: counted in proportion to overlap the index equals 1.1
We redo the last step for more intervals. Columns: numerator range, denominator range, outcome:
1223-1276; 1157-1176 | 0.88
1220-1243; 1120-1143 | 1.12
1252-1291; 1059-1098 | 0.82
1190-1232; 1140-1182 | 0.94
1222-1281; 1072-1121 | 0.93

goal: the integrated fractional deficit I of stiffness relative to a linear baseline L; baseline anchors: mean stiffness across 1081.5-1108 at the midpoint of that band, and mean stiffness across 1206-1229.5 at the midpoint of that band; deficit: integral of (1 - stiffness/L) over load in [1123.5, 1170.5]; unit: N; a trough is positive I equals 2.7 N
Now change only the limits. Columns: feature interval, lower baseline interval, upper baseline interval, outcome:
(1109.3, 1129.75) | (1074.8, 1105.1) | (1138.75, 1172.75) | 5.9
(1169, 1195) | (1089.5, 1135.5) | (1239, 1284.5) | -3.8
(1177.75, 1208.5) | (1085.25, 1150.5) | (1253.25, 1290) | -2.8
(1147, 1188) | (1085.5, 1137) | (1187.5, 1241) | -4.4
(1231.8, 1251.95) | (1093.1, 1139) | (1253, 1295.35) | -0.7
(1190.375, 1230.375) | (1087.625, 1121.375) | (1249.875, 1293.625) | -2.2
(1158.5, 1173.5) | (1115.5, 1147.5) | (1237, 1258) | -3.4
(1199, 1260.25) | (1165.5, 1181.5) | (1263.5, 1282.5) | 0.9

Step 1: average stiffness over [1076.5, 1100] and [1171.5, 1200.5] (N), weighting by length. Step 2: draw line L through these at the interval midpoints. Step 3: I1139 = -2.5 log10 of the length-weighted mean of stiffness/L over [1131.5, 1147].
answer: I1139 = 0.11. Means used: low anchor 239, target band 209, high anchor 224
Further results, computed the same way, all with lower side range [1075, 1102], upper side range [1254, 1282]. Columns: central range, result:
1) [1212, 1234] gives -0.02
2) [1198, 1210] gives 0.02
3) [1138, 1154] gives 0.04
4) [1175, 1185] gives -0.04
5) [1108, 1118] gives 0.29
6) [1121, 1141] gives 0.24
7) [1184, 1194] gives -0.04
